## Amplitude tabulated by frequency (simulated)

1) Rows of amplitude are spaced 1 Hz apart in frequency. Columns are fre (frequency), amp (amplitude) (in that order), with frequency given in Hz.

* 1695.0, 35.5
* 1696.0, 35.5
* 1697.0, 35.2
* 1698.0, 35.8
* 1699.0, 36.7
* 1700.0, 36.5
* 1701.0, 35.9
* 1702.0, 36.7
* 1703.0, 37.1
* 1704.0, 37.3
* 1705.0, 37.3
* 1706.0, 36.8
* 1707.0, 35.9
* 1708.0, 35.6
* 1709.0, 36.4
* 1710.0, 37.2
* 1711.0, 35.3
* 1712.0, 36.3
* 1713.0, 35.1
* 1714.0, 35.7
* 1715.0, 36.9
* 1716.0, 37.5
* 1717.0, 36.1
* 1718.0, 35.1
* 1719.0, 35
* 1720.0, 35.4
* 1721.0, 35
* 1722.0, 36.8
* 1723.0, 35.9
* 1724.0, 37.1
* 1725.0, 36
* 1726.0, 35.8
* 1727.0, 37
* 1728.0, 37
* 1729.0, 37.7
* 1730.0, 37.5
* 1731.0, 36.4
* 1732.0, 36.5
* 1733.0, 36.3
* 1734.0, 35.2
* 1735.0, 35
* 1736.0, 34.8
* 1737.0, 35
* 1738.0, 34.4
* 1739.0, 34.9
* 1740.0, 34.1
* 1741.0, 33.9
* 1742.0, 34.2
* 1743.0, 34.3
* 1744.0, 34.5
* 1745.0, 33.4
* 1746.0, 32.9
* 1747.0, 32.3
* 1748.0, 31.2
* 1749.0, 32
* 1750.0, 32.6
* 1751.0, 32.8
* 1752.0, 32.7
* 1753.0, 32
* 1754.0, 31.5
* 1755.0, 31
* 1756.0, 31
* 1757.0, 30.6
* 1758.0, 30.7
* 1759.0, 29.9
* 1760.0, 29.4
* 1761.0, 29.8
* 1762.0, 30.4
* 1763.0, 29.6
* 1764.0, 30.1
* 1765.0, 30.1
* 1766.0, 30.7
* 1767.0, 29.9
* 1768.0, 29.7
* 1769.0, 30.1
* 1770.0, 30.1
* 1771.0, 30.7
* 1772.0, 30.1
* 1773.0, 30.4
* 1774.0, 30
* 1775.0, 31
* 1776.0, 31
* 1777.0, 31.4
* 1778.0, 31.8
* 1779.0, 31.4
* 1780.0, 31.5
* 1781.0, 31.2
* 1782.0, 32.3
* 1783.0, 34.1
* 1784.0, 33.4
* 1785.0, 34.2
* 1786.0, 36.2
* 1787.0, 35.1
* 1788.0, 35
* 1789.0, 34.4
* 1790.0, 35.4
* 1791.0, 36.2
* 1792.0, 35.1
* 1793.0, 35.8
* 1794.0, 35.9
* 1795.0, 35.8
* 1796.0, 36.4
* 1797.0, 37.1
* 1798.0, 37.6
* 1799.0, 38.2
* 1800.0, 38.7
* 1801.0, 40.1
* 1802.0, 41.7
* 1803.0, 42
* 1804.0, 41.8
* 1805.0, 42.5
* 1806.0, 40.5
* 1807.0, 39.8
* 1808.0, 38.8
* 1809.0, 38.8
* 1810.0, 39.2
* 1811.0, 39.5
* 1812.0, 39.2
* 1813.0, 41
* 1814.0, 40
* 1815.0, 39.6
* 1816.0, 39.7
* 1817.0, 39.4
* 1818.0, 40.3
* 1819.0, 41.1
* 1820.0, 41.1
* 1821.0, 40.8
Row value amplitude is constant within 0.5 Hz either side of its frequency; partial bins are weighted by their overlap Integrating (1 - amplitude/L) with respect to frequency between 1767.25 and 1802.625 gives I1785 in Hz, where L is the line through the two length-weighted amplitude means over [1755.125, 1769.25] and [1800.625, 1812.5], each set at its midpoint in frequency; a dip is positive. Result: 1.5 Hz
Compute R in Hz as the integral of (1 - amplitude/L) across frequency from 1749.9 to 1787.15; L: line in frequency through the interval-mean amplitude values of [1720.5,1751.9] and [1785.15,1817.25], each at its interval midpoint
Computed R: 5.39 Hz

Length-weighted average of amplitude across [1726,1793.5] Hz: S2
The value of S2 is 32.9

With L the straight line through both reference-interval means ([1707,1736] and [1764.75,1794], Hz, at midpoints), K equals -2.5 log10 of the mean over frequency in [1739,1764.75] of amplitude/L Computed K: 0.08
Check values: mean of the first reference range 36.1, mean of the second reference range 32.4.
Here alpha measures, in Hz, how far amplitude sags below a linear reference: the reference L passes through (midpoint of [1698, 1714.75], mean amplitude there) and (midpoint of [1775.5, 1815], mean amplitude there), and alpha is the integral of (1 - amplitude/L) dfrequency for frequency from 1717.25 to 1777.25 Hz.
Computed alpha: 5.7 Hz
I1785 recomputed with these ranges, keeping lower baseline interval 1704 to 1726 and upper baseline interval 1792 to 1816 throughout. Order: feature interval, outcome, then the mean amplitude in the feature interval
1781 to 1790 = 0.99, 34.2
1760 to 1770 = 2.05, 30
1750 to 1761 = 1.85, 31.2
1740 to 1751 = 1.18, 33.2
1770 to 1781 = 2.08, 30.9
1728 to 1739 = 0.26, 35.9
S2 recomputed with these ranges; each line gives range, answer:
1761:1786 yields 31.1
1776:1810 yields 36.3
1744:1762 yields 31.6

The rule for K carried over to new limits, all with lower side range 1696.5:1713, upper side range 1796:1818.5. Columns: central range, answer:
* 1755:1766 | 0.25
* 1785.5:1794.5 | 0.11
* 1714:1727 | 0.02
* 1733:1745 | 0.09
